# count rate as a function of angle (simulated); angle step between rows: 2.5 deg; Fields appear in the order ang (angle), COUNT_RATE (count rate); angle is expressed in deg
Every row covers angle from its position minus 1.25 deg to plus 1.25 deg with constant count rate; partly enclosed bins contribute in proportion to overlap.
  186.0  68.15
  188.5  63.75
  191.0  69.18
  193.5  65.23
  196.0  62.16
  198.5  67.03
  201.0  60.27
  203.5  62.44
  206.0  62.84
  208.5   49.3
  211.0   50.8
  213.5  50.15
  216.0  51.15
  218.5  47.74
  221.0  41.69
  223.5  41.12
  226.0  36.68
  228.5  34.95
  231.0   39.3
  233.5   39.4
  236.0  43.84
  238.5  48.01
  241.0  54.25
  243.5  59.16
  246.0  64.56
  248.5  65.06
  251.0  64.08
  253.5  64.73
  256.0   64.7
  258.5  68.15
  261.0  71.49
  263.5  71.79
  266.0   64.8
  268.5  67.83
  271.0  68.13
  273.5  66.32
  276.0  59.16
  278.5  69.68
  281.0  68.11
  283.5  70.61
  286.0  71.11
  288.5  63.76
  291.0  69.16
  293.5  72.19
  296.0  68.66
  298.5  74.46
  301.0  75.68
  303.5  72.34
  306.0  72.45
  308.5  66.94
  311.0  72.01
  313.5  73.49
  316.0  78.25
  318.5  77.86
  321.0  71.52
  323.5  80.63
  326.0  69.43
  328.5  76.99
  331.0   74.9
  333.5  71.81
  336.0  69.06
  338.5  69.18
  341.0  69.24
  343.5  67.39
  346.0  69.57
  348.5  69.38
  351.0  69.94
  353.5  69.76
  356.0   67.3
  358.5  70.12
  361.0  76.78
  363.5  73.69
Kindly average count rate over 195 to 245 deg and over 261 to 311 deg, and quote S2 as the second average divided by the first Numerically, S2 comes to 1.4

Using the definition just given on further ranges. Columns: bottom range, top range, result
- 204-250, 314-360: 1.46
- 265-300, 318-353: 1.05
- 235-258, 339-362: 1.18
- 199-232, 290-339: 1.49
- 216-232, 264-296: 1.65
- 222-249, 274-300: 1.45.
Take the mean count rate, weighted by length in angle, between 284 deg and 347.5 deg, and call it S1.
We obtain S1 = 71.9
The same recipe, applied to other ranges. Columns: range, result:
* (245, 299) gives 67.6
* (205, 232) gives 45.9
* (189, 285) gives 58.1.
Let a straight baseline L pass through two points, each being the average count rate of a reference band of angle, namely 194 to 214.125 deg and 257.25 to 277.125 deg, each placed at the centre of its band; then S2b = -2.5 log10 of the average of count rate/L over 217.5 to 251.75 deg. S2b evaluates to 0.29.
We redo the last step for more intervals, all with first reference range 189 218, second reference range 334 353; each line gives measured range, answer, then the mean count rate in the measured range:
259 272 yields -0.09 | 68.8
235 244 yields 0.21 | 50.9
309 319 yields -0.12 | 74.6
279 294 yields -0.06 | 69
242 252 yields -0.01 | 63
